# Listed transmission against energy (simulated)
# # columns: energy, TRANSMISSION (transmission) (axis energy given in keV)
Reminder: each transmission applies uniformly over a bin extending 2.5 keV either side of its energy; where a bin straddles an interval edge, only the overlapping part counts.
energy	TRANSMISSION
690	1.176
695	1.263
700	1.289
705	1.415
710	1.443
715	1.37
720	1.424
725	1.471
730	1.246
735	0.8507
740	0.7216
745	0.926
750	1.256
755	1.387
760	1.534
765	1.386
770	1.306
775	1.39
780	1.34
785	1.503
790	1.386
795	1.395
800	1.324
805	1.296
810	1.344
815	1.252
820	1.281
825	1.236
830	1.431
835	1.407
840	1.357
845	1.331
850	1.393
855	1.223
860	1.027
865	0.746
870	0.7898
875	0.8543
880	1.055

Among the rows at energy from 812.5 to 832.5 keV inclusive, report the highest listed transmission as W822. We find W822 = 1.431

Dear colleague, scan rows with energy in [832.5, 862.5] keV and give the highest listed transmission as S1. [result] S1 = 1.407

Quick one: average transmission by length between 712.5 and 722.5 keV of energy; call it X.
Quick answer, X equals 1.4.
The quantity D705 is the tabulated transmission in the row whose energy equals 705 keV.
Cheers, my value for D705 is 1.415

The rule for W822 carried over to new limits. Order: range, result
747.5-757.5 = 1.387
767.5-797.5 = 1.503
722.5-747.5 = 1.471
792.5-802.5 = 1.395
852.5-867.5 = 1.223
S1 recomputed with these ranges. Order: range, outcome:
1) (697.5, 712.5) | 1.443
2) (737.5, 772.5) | 1.534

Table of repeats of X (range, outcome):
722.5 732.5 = 1.36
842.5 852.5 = 1.36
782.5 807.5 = 1.38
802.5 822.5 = 1.29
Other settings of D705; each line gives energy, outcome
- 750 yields 1.256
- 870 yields 0.7898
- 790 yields 1.386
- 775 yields 1.39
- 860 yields 1.027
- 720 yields 1.424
